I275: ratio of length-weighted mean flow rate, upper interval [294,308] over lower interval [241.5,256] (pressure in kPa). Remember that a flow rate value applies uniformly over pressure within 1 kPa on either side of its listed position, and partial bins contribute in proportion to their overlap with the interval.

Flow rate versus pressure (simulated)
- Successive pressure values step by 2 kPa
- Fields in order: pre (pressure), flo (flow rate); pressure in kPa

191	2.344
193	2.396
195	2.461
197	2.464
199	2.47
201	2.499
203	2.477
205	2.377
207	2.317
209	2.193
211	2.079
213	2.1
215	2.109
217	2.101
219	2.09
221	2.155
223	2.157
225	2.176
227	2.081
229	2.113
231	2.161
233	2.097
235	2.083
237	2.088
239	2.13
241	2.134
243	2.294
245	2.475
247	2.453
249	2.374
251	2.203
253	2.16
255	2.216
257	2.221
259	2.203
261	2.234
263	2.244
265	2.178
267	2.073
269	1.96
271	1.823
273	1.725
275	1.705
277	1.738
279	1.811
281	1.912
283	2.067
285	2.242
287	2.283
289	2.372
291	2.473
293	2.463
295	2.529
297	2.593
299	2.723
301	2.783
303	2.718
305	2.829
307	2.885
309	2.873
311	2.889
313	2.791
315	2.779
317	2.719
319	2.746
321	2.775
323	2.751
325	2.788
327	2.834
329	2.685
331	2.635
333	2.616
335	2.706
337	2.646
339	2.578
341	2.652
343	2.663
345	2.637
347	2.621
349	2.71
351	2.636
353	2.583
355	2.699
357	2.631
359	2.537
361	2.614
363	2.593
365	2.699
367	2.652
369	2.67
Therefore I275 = 1.2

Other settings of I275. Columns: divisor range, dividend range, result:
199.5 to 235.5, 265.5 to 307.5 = 1.03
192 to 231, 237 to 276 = 0.95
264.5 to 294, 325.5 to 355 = 1.30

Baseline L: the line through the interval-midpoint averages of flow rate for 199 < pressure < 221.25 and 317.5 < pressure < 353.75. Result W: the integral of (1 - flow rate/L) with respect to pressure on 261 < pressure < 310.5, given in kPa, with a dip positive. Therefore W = 4.3 kPa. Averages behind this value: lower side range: 2.24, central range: 2.3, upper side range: 2.68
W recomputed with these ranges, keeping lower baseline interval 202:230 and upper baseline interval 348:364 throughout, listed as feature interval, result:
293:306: -1.2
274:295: 2.4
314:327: -1.3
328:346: -0.6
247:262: 0.4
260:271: 1.1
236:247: 0.1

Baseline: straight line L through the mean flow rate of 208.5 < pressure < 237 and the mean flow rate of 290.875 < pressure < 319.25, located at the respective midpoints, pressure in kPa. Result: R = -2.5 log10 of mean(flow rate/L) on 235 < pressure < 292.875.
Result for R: 0.13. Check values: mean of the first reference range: 2.12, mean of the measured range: 2.14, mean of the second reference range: 2.73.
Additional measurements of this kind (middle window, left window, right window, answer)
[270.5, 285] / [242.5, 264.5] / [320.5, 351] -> 0.28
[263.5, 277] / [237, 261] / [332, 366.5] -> 0.22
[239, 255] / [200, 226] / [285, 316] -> 0.05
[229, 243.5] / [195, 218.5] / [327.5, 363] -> 0.11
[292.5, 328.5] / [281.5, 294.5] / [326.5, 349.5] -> -0.12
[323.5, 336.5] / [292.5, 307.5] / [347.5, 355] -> -0.02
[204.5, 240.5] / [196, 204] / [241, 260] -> 0.12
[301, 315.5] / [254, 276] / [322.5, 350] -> -0.16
